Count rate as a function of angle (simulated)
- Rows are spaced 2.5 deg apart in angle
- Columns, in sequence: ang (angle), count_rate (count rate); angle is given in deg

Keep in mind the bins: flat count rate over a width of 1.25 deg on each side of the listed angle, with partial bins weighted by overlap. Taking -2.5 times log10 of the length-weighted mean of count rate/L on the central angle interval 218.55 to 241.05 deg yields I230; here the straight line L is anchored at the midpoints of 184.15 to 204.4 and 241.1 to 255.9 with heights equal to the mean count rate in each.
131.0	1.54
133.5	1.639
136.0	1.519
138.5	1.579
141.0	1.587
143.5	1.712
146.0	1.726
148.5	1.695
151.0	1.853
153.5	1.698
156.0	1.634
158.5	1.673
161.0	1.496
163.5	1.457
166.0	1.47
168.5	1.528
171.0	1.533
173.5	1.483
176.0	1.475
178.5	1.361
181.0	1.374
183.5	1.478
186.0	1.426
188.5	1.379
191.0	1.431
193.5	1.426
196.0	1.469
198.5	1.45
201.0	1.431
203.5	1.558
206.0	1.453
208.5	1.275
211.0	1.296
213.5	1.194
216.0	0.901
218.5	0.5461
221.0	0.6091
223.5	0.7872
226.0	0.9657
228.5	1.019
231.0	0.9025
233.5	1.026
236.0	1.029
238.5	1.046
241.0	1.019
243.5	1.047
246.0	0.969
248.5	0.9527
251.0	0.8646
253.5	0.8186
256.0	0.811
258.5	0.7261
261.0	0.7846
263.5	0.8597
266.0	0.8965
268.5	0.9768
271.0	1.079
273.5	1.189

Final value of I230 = 0.20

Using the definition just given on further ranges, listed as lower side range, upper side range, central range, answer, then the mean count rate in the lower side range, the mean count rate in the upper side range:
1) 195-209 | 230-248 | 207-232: 0.29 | 1.45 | 1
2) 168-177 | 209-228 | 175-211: -0.16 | 1.5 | 0.919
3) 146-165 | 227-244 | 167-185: 0.02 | 1.65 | 1.01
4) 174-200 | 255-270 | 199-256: 0.09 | 1.43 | 0.847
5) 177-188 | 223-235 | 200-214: -0.18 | 1.41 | 0.951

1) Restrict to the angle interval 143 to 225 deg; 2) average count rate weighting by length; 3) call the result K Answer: 1.4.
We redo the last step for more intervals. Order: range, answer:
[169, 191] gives 1.44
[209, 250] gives 0.962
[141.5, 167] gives 1.64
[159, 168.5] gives 1.5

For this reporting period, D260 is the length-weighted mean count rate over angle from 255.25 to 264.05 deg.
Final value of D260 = 0.789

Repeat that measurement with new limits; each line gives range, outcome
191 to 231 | 1.16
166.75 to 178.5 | 1.49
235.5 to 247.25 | 1.02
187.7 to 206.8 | 1.45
